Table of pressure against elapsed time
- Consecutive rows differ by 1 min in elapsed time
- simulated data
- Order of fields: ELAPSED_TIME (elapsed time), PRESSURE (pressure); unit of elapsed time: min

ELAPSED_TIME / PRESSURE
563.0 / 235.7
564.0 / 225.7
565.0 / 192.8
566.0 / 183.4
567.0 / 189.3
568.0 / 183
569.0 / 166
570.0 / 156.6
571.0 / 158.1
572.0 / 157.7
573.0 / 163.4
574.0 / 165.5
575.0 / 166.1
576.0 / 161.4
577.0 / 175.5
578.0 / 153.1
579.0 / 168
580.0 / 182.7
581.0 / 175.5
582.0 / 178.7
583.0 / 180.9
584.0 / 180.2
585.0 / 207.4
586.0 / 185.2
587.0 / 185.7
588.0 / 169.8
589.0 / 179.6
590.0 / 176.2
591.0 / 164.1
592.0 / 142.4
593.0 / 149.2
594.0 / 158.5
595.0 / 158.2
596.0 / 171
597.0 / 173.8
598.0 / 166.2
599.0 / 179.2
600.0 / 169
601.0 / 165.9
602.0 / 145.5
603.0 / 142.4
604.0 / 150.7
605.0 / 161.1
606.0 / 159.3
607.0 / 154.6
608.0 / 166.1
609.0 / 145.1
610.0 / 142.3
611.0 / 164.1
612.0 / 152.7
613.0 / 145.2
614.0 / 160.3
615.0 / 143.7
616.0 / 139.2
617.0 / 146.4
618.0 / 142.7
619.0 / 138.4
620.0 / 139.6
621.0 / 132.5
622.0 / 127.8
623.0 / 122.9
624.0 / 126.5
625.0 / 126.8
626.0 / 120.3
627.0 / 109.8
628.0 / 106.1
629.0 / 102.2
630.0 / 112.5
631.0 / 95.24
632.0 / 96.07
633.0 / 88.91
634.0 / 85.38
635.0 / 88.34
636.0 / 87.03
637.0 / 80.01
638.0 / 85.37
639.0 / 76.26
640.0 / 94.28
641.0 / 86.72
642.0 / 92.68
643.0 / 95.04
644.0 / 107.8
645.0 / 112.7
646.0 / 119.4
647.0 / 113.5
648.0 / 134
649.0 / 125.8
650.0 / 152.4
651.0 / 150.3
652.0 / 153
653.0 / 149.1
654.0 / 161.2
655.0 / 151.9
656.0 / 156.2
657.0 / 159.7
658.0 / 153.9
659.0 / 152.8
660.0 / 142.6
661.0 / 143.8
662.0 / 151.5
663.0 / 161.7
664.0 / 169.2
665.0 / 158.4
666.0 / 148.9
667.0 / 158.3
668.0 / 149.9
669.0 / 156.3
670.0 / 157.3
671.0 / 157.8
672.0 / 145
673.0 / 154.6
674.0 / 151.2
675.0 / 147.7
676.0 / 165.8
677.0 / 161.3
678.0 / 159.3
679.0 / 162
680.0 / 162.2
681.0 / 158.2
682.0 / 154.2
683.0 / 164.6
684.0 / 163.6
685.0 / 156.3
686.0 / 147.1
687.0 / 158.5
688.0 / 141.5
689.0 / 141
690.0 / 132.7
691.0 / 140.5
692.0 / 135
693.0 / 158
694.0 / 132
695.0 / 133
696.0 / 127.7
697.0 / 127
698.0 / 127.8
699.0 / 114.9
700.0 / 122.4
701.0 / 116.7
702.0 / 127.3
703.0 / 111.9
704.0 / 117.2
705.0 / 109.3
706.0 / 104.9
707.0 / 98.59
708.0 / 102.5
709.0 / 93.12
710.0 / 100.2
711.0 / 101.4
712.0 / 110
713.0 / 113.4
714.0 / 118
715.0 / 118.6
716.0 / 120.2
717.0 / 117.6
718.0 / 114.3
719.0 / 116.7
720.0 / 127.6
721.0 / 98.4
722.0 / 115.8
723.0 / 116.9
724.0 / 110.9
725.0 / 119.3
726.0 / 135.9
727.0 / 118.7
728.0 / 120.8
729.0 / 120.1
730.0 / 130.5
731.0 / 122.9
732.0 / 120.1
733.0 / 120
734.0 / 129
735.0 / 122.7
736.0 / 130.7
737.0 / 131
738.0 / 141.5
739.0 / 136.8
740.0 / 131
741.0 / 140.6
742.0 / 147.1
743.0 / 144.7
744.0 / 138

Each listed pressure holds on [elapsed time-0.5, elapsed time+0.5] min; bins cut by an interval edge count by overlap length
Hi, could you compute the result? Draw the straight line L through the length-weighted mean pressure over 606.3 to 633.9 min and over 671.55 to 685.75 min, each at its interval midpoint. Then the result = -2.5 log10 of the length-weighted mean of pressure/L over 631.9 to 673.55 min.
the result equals 0.13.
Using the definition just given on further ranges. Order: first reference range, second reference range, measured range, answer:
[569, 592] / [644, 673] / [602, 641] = 0.27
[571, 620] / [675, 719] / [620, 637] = 0.37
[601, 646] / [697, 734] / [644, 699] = -0.23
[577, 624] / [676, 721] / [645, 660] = 0.00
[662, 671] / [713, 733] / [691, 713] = 0.13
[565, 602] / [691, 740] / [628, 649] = 0.45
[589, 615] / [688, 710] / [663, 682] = -0.19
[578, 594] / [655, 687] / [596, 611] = 0.07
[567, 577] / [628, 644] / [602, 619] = -0.23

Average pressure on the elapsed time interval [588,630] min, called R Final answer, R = 148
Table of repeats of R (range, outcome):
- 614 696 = 135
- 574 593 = 173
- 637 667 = 133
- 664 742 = 133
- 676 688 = 158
